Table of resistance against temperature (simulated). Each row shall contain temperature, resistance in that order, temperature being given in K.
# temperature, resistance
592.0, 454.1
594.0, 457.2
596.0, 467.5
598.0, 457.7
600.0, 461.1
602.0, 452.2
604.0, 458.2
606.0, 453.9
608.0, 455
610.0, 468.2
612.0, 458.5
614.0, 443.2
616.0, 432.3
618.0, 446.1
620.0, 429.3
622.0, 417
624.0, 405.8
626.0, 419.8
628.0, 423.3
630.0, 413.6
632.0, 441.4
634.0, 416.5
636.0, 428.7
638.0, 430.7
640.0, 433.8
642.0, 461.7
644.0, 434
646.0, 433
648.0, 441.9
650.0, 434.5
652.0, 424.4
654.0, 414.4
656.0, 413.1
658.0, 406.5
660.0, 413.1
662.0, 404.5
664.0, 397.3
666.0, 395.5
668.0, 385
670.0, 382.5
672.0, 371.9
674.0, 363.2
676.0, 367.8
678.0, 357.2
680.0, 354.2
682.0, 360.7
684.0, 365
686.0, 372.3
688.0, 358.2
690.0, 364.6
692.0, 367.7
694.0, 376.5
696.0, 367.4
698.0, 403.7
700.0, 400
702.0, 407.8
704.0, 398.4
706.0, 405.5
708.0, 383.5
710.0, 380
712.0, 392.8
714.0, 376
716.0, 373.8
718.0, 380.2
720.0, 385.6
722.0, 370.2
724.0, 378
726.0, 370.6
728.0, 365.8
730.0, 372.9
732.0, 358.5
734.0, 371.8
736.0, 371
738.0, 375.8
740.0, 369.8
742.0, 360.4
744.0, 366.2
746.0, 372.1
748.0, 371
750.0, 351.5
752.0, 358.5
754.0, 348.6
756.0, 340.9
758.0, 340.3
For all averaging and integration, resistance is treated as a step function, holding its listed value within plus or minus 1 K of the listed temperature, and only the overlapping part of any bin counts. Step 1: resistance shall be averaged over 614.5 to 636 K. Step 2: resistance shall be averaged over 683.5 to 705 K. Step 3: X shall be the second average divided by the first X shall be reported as 0.9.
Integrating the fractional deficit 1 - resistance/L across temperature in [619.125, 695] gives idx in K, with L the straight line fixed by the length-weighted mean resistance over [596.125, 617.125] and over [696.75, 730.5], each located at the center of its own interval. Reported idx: 3.6 K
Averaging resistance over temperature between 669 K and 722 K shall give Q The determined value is 377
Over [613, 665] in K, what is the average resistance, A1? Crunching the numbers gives 425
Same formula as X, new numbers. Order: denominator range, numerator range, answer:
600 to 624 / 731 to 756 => 0.82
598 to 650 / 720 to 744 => 0.84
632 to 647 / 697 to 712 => 0.91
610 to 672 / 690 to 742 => 0.90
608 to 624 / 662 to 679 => 0.86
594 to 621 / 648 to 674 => 0.89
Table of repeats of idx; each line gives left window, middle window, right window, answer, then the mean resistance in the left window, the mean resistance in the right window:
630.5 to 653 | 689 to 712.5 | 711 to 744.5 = 0.3 K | 434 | 373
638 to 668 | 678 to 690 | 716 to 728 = 1.2 K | 421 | 376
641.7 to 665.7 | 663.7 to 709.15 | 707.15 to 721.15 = 2.4 K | 421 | 382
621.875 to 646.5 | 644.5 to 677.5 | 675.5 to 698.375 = -0.5 K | 428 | 367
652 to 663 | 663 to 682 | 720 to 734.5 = 1.4 K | 412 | 371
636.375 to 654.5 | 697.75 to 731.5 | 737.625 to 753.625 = 0.2 K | 435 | 365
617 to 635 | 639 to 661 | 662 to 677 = -1.5 K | 424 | 382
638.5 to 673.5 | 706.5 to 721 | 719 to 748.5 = 0.0 K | 414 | 371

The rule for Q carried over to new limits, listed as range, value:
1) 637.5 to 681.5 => 405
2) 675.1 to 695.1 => 364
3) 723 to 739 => 371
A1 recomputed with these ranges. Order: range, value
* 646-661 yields 422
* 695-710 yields 394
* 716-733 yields 373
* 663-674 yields 384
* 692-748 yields 379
